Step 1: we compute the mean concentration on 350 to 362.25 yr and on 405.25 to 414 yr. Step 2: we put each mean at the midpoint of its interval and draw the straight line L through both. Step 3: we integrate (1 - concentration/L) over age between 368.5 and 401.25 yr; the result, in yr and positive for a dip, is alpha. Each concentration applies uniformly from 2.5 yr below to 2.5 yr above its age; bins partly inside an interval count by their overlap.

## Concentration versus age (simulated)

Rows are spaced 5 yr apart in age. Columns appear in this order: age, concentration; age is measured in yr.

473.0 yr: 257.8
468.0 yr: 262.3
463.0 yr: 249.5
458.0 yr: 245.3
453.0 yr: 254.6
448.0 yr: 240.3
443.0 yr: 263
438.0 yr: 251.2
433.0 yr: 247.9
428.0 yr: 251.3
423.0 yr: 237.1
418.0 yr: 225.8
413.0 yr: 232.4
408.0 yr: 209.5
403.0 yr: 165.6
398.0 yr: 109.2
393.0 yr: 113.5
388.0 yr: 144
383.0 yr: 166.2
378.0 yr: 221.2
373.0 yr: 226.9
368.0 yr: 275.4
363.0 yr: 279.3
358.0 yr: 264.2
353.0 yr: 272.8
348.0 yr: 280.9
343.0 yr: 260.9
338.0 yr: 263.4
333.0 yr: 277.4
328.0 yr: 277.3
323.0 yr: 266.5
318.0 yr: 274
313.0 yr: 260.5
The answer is 9.9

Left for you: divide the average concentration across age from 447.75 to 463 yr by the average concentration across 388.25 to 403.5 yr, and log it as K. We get 1.96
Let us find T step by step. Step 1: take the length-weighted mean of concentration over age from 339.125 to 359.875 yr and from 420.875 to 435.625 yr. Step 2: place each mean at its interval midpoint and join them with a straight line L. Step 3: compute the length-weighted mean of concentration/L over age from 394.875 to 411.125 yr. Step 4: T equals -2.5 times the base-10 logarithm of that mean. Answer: 0.48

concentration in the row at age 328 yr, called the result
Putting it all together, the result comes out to 277.3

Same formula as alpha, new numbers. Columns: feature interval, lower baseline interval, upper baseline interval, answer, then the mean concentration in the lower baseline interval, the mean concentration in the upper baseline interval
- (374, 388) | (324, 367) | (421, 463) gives 4.0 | 272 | 249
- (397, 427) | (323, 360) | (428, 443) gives 6.2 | 271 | 252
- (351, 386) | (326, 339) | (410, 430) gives 2.3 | 274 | 236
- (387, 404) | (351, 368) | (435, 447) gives 8.7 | 273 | 255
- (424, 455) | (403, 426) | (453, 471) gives -1.8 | 220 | 253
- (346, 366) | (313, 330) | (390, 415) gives -4.4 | 271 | 164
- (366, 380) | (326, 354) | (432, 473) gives 1.3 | 272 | 252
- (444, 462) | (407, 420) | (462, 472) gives 0.0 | 224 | 257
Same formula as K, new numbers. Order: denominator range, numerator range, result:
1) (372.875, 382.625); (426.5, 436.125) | 1.18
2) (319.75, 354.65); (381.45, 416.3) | 0.61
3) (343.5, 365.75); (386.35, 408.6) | 0.52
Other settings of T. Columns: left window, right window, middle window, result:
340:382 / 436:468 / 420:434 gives 0.04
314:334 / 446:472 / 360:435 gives 0.25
